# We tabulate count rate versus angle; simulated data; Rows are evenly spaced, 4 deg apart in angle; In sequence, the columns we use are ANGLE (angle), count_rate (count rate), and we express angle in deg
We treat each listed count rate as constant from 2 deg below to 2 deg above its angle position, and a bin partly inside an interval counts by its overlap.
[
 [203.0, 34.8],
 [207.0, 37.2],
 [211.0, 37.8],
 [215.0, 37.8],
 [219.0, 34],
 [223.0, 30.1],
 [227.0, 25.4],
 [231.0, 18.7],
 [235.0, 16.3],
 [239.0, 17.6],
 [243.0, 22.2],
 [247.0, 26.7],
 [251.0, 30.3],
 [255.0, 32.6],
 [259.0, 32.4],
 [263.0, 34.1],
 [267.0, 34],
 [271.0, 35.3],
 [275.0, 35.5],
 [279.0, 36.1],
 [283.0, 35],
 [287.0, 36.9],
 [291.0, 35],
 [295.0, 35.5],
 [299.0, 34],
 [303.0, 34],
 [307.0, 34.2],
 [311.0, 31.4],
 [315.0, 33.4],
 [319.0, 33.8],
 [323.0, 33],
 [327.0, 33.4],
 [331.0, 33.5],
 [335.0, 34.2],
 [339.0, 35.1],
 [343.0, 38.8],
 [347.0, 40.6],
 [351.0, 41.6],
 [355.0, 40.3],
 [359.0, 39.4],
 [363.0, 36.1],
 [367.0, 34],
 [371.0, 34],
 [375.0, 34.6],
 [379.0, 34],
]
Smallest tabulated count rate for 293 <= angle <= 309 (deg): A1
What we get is 34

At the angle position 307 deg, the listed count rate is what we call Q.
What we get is 34.2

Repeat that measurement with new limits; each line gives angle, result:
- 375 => 34.6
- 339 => 35.1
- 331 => 33.5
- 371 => 34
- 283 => 35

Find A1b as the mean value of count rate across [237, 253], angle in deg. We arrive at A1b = 24.2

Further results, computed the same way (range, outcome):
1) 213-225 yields 34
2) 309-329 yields 33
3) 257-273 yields 34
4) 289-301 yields 34.8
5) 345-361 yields 40.5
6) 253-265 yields 33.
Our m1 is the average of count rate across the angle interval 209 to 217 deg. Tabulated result 37.8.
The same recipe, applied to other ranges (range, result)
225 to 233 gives 22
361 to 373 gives 34.7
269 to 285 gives 35.5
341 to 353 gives 40.3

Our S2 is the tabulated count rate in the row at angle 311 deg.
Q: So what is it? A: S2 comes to 31.4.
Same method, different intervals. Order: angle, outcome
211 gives 37.8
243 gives 22.2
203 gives 34.8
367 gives 34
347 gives 40.6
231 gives 18.7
